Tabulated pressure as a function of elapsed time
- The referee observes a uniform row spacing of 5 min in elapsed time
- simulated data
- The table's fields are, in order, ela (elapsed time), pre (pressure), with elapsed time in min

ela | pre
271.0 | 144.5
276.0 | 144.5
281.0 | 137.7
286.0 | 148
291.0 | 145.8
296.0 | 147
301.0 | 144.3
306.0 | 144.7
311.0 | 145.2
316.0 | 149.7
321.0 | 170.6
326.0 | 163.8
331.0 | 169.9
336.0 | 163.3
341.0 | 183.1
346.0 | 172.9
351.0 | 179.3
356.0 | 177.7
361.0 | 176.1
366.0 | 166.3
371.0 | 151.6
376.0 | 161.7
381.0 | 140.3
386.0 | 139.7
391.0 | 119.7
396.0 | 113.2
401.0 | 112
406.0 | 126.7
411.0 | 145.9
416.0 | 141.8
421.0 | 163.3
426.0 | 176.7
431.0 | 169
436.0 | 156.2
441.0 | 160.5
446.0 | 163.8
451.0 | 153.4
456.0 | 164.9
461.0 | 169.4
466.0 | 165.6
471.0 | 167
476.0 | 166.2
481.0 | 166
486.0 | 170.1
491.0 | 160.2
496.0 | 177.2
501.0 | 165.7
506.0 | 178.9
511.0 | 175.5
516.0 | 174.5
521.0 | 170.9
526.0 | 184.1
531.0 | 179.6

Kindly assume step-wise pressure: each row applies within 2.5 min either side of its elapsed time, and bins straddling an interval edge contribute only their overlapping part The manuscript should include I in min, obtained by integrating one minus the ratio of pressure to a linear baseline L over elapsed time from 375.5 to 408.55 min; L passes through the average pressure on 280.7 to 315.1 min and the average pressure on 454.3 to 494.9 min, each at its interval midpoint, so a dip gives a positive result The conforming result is 5.9 min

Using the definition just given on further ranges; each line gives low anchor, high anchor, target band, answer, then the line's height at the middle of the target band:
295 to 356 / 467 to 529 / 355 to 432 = 8.3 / 166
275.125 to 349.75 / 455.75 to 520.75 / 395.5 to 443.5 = 4.8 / 164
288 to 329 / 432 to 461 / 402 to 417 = 2.2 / 159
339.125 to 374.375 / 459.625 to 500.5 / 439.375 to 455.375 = 0.8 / 169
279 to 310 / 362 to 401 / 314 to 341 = -4.2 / 143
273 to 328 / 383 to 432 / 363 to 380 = -1.9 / 143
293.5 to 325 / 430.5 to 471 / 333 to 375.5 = -4.4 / 155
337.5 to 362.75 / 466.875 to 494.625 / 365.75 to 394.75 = 5.2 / 175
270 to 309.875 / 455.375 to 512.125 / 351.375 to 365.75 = -2.1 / 153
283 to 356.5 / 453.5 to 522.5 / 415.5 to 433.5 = 0.1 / 166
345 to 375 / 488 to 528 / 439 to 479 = 1.9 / 172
